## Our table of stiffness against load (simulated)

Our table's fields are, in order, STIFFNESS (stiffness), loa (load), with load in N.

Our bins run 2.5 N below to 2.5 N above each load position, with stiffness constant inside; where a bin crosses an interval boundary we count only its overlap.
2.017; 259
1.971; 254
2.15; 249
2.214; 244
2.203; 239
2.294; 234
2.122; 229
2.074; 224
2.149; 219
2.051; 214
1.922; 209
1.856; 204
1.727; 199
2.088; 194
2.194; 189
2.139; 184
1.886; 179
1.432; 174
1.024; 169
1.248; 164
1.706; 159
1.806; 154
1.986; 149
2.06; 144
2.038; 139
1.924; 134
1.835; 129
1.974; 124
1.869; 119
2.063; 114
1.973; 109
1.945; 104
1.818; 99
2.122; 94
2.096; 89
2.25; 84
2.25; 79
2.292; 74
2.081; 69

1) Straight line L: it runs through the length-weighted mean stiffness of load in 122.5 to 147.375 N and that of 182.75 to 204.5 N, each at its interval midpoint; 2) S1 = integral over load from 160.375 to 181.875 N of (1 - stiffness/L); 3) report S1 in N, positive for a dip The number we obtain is 6.1 N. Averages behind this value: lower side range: 1.97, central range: 1.43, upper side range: 2.01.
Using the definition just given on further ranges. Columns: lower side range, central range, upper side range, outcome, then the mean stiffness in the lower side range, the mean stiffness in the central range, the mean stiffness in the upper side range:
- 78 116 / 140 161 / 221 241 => 2.0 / 2.06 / 1.9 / 2.17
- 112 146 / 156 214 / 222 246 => 9.0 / 1.96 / 1.76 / 2.18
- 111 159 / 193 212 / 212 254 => 1.8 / 1.94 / 1.89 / 2.15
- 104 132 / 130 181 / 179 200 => 7.1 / 1.94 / 1.71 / 2.04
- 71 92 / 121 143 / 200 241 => 2.2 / 2.22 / 1.95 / 2.07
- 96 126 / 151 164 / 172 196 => 1.9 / 1.94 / 1.67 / 1.96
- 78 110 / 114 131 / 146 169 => -0.5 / 2.06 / 1.92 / 1.62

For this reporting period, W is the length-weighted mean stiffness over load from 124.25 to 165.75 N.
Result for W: 1.84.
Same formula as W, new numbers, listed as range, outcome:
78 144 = 2.01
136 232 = 1.87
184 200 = 2.05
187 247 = 2.07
